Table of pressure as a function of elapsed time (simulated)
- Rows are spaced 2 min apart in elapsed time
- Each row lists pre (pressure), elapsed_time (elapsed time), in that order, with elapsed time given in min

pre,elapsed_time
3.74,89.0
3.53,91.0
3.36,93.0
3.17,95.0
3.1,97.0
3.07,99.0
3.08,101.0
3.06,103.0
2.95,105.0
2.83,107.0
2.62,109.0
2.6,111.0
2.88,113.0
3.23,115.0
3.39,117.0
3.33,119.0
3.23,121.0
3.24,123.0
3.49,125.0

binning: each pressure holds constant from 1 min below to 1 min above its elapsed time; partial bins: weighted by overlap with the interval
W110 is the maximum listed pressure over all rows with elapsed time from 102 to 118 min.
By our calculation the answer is 3.39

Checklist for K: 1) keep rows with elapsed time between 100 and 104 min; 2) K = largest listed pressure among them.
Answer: 3.08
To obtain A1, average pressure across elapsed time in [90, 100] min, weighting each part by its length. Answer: 3.25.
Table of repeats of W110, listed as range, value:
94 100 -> 3.17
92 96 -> 3.36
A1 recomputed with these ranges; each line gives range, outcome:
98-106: 3.04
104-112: 2.75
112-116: 3.05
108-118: 2.94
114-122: 3.3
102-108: 2.95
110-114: 2.74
